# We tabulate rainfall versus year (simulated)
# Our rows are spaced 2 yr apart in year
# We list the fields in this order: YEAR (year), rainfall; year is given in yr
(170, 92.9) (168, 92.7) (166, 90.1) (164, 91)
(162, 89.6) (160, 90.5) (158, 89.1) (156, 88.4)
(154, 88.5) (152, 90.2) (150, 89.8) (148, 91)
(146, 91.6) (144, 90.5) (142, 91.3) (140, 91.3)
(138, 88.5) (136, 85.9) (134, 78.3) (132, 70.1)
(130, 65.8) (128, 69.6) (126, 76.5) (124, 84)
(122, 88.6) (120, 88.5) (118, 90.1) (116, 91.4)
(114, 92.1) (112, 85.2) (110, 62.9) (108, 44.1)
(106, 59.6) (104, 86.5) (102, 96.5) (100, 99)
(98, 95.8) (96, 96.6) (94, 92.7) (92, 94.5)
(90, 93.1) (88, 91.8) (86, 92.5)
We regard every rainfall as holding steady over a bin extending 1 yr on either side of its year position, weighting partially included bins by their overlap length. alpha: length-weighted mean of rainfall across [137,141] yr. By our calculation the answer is 89.9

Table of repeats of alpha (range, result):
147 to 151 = 90.4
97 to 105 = 94.5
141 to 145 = 90.9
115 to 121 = 90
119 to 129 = 81.4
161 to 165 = 90.3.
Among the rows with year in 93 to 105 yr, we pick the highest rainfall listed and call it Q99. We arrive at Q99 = 99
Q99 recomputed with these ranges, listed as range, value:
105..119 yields 92.1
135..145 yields 91.3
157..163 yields 90.5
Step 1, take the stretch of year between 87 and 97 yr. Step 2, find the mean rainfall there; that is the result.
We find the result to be 93.7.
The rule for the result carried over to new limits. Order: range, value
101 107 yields 80.9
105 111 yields 55.5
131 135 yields 74.2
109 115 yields 80.1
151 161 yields 89.3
